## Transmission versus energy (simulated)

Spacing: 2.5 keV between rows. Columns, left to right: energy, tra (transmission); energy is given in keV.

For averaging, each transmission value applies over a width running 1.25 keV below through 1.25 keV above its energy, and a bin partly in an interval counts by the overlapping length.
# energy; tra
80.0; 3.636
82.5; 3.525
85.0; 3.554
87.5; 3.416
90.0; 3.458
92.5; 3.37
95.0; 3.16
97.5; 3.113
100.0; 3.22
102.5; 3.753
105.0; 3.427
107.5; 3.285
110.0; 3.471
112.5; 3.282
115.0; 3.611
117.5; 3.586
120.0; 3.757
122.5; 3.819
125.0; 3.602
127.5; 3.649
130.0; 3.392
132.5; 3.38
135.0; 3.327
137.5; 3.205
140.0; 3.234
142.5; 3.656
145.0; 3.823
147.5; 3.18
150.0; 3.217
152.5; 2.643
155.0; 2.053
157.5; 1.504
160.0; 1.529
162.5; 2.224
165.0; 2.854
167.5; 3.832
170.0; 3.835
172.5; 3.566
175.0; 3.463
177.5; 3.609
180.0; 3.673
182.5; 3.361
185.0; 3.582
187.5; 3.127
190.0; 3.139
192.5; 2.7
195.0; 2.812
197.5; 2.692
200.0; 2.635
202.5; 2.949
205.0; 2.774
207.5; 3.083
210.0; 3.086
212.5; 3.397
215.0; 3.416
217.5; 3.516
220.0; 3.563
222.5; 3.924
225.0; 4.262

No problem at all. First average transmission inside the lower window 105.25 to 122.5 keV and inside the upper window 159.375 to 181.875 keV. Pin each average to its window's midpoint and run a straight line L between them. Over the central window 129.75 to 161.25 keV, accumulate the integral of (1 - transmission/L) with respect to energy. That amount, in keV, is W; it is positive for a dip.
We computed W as 4.2 keV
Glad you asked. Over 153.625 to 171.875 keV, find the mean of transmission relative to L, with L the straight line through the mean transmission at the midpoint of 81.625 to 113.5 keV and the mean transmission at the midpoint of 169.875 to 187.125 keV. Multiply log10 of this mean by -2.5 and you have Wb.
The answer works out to 0.34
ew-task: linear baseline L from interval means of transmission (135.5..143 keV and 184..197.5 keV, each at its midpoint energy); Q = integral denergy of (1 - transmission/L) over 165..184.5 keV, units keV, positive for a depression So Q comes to -2.8 keV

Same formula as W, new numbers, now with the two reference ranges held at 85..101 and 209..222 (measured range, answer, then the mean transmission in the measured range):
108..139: -1.47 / 3.5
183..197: 1.39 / 3.07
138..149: -0.29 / 3.45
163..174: -0.15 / 3.43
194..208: 2.49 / 2.81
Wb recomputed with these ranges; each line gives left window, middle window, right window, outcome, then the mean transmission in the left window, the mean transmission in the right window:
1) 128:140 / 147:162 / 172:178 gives 0.431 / 3.34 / 3.54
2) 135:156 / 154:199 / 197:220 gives 0.052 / 3.15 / 3.1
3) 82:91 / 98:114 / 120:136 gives 0.038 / 3.49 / 3.55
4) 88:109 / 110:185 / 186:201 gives -0.050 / 3.35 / 2.87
